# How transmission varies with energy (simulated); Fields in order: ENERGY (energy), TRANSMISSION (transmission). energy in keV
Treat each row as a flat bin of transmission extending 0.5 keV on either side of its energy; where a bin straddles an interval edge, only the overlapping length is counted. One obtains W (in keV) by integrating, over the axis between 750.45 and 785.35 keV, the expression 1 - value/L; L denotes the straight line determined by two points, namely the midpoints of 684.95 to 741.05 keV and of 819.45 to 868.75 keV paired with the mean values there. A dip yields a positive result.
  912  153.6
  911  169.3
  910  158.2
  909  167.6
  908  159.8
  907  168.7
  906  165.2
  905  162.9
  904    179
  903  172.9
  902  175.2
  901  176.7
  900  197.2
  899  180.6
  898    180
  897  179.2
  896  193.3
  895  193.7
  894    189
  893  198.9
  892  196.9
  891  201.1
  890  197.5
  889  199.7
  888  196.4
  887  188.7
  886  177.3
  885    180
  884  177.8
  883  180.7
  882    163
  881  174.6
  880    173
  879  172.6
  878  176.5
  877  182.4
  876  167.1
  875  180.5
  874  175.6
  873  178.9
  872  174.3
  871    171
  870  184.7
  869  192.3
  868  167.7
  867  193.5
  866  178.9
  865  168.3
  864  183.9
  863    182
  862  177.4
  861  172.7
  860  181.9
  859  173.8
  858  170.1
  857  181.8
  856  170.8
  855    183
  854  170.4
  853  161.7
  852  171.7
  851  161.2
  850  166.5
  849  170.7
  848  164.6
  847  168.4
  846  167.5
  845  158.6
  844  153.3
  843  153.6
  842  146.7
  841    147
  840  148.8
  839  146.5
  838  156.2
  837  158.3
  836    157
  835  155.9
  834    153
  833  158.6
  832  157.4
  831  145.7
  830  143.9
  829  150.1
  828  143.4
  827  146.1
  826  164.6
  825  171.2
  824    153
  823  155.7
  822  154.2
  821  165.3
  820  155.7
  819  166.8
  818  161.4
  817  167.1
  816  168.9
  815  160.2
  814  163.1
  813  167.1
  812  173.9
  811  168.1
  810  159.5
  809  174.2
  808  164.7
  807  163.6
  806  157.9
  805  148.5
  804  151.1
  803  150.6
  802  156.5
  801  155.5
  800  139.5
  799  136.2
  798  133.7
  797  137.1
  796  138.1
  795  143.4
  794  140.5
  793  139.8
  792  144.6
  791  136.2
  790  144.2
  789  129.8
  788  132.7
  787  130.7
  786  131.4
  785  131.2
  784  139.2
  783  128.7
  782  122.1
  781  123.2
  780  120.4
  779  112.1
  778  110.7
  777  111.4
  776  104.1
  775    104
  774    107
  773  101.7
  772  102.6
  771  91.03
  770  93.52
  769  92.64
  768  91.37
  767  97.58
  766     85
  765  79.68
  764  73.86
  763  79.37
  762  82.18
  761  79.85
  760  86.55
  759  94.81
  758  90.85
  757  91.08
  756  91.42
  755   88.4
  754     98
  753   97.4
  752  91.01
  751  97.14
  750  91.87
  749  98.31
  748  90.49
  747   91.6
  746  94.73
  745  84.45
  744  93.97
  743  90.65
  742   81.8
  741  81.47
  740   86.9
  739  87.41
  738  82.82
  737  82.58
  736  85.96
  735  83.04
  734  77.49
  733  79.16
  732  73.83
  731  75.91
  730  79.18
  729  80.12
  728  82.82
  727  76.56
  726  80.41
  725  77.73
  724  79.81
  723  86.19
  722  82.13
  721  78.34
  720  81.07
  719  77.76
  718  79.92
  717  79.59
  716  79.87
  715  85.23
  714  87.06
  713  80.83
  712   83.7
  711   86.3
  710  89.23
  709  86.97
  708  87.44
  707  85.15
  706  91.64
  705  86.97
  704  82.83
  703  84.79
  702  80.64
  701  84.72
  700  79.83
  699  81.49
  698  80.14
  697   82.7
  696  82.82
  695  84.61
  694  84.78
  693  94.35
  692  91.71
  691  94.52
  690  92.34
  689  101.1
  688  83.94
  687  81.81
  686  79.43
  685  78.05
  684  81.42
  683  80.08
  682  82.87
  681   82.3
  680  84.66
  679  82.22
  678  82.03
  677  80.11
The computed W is 5.3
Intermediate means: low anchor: 83.5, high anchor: 163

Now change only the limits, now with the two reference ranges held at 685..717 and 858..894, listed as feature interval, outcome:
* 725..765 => 8.6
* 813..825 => -0.9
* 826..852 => 0.9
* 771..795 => 1.3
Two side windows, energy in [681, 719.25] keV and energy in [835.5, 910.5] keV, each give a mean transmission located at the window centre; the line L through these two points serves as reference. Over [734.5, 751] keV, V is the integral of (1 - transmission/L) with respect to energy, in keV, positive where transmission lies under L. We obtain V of 2.9 keV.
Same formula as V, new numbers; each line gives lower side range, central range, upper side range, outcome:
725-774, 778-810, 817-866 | -4.28 keV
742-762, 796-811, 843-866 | -2.38 keV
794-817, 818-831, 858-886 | 0.45 keV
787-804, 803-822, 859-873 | -1.57 keV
